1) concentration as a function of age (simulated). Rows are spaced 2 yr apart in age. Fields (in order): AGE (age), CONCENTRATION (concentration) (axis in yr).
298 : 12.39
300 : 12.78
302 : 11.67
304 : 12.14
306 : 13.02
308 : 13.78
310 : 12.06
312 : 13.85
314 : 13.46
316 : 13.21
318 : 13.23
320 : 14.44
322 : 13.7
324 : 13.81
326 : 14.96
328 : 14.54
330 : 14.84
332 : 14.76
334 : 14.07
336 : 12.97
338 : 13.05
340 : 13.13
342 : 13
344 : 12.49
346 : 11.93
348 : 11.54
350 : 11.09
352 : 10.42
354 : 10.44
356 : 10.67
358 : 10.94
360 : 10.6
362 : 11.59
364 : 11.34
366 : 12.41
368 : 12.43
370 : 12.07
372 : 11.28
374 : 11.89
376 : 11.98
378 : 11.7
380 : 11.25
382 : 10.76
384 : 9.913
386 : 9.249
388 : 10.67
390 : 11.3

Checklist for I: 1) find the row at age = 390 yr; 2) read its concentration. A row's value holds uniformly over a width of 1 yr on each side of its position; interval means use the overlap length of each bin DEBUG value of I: 11.3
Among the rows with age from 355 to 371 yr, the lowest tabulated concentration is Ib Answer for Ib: 10.6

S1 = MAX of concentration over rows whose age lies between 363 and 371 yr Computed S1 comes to 12.43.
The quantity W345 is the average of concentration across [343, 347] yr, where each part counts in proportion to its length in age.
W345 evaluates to 12.2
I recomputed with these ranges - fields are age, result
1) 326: 14.96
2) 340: 13.13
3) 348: 11.54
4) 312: 13.85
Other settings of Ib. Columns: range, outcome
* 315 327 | 13.21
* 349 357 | 10.42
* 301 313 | 11.67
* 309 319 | 12.06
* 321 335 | 13.7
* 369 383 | 10.76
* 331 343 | 12.97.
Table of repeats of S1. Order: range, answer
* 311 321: 14.44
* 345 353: 11.93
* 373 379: 11.98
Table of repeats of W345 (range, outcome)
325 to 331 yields 14.8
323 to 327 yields 14.4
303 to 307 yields 12.6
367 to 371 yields 12.2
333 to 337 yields 13.5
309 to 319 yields 13.2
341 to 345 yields 12.7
